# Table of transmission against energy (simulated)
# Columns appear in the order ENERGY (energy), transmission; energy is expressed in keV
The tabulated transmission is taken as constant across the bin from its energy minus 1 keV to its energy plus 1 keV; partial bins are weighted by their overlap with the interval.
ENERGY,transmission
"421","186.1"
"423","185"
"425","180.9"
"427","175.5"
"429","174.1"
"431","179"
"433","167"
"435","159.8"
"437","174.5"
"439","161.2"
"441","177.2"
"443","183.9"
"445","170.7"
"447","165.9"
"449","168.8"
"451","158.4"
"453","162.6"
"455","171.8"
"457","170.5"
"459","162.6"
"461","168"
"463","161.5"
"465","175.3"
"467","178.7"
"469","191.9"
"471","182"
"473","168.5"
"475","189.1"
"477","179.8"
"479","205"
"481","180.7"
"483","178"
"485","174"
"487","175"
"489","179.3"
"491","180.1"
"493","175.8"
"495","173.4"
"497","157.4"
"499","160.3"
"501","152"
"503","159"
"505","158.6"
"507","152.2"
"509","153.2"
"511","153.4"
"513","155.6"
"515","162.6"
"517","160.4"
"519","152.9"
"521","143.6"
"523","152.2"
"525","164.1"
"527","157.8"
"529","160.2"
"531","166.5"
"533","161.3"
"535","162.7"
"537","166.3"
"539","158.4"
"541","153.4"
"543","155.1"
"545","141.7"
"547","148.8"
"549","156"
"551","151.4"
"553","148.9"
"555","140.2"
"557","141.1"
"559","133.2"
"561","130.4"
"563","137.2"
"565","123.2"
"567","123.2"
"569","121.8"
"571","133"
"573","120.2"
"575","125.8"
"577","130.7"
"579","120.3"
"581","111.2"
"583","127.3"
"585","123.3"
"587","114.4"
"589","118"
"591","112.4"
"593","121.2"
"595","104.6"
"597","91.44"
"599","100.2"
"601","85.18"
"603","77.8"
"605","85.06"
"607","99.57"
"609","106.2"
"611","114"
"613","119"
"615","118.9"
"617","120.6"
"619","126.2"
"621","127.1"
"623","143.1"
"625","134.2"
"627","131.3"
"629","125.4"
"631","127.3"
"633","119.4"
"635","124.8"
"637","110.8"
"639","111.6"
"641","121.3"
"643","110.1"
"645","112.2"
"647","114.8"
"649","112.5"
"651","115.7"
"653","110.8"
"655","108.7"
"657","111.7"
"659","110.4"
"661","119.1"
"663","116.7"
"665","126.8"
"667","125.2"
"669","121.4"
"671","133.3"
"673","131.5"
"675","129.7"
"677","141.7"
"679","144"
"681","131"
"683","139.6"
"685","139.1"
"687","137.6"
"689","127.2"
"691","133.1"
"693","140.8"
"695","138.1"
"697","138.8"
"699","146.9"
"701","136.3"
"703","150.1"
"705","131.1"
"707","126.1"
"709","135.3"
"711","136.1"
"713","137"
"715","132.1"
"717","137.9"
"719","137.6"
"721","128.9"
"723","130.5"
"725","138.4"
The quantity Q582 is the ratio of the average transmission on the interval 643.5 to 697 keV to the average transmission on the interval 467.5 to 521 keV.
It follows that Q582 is 0.74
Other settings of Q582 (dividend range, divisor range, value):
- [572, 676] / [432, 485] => 0.67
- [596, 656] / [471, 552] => 0.69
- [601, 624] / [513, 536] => 0.70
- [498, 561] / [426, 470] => 0.90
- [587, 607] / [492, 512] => 0.63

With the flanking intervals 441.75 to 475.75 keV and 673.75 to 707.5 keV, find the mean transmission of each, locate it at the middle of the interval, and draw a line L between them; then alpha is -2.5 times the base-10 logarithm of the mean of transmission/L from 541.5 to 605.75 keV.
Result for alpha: 0.245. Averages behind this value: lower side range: 172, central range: 124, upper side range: 137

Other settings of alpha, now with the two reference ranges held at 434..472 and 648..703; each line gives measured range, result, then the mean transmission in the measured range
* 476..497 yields -0.09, 179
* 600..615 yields 0.38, 99.5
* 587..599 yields 0.30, 109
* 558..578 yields 0.17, 128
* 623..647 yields 0.13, 121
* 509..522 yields 0.03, 155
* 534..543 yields -0.03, 160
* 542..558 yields 0.03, 148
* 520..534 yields -0.01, 158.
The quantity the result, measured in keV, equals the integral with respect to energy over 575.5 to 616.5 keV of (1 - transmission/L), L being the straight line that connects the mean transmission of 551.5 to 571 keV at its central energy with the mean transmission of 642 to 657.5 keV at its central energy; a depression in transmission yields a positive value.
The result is 5.21 keV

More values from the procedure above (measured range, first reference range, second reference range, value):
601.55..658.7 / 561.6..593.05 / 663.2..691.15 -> 5.60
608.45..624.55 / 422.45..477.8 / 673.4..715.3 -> 2.77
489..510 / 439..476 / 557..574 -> -1.03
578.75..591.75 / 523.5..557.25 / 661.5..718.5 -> 2.69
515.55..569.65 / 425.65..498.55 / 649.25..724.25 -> 3.26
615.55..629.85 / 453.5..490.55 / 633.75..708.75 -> 0.97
